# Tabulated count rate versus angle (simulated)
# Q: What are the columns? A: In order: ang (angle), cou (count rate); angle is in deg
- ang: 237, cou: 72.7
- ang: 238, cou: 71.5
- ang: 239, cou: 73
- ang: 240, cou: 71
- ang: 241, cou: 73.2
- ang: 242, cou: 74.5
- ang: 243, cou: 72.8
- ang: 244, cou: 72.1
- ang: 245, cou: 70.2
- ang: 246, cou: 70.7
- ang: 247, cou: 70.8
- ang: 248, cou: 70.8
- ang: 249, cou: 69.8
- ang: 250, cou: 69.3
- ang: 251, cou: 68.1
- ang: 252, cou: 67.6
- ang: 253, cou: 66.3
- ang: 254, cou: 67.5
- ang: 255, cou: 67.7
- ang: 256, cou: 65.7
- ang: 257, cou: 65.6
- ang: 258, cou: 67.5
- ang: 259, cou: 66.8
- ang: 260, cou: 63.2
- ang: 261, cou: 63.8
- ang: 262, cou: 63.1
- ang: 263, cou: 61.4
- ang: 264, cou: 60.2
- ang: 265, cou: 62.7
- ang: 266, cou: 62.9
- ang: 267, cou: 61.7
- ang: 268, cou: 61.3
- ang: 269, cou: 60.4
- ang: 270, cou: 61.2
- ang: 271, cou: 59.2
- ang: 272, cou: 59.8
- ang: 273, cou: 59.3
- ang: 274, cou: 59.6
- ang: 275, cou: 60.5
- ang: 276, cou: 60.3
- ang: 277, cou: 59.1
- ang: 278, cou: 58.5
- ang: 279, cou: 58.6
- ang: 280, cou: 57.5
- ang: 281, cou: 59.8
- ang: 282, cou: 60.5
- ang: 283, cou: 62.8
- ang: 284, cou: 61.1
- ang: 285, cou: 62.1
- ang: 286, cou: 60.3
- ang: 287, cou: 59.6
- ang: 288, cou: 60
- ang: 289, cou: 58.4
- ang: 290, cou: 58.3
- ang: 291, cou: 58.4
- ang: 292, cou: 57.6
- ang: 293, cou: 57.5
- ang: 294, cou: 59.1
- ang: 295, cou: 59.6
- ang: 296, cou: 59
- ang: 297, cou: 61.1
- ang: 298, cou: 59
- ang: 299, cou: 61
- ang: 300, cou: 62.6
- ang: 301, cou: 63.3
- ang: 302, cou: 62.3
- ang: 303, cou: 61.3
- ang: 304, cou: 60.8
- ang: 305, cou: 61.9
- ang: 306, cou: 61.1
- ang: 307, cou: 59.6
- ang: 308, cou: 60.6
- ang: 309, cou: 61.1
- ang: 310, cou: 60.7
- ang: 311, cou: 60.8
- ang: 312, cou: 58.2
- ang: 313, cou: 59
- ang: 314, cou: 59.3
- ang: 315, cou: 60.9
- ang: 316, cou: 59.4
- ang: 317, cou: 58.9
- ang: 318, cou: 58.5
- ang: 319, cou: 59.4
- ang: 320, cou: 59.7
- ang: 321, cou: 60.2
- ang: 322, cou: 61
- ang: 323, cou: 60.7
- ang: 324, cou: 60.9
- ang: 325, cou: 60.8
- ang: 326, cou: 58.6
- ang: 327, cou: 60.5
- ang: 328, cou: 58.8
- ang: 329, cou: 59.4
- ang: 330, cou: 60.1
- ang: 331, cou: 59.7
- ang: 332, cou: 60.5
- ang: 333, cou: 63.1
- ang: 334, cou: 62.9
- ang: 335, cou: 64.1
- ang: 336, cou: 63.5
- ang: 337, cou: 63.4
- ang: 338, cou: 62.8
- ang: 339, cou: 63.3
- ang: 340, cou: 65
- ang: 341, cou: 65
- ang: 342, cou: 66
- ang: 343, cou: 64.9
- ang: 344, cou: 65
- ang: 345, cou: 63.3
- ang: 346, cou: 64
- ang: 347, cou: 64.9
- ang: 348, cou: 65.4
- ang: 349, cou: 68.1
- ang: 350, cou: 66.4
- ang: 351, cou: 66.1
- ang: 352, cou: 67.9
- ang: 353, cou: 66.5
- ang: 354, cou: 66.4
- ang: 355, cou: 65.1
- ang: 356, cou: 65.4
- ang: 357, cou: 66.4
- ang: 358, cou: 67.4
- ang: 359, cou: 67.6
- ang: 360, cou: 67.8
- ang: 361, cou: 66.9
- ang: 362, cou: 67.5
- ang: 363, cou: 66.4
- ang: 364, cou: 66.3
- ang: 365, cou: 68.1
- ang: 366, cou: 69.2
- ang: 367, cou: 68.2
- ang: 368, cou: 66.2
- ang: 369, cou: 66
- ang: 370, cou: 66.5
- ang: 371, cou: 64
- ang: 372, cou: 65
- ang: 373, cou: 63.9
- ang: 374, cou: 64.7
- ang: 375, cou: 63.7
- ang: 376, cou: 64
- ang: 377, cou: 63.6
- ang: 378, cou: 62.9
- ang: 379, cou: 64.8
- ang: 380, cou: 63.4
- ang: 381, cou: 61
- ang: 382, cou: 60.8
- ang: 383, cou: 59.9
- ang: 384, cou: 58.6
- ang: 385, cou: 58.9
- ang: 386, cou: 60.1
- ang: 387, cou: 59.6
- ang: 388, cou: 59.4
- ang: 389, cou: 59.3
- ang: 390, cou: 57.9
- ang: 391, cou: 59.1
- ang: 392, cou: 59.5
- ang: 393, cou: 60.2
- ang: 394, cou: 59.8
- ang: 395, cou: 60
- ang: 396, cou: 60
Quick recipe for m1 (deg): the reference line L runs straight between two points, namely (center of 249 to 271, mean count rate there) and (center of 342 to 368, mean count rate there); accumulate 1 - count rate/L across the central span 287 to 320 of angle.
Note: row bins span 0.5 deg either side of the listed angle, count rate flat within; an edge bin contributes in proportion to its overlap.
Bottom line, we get 2.74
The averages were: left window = 64.5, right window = 66.4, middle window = 60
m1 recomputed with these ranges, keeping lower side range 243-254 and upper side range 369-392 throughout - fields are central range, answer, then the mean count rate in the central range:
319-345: 1.1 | 62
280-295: 1.7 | 59.6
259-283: 2.6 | 60.8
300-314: 1.1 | 60.8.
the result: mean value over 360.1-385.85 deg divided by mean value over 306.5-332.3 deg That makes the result 1.08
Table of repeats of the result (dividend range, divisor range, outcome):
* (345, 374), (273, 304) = 1.11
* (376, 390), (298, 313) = 1.00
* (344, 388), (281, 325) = 1.08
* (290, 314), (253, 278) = 0.96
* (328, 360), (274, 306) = 1.07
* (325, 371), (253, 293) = 1.05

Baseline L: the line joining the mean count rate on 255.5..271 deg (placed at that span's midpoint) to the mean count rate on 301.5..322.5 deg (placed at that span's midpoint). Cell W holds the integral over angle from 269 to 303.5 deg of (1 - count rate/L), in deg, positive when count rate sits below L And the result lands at 1.0 deg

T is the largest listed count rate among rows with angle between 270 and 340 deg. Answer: 65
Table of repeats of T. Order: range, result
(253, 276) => 67.7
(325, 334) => 63.1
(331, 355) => 68.1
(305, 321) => 61.9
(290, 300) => 62.6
